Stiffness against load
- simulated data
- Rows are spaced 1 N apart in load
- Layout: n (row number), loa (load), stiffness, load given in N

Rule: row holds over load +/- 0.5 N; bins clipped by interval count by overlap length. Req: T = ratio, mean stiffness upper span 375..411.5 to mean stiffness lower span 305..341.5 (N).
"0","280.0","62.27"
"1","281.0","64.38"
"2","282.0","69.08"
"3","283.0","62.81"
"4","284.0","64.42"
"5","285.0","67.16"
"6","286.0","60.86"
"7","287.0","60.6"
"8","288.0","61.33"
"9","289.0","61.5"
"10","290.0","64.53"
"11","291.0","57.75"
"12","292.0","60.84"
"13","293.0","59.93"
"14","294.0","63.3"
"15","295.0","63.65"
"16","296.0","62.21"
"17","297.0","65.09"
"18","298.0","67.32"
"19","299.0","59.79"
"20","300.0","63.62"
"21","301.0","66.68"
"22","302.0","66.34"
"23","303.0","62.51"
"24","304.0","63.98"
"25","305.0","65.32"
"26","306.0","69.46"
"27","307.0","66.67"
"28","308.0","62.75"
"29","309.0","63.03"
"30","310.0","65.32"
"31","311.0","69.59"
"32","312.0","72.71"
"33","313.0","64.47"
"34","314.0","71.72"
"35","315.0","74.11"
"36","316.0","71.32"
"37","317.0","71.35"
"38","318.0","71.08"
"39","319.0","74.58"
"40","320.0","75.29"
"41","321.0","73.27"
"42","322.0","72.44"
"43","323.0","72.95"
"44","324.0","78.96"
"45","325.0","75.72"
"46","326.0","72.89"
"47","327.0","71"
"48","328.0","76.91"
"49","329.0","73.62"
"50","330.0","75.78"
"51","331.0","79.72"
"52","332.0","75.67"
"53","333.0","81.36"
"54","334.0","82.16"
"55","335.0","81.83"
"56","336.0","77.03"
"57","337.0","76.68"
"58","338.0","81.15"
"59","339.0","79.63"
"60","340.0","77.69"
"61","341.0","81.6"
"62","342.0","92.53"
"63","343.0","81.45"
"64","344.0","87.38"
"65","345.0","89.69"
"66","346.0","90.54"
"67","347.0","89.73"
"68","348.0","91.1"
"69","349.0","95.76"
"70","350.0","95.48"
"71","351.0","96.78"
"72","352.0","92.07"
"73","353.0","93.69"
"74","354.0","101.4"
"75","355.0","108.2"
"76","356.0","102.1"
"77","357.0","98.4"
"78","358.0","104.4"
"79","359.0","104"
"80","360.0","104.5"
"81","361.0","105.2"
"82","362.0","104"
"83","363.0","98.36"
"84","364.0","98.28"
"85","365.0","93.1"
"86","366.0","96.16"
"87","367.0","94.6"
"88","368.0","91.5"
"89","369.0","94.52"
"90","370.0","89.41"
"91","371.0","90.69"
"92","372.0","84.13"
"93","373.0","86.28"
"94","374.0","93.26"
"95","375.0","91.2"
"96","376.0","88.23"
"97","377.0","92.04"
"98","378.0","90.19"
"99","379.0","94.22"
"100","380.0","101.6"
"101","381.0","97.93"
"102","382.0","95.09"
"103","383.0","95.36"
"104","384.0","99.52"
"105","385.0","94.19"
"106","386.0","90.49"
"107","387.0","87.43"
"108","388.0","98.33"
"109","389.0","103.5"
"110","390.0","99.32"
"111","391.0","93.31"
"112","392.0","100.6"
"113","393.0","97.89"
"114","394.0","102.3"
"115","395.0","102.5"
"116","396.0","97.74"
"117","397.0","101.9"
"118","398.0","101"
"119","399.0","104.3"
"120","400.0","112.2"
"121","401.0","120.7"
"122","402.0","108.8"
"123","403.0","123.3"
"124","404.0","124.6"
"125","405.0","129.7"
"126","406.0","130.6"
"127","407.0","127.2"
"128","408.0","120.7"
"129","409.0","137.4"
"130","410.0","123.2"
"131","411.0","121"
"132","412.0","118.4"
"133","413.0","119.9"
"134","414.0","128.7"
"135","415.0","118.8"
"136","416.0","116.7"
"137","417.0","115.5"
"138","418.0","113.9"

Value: 1.43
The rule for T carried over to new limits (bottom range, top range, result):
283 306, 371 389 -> 1.47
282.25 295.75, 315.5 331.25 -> 1.19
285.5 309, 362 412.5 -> 1.62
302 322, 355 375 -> 1.40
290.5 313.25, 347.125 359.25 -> 1.52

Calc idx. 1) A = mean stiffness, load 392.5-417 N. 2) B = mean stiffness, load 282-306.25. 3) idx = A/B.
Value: 1.83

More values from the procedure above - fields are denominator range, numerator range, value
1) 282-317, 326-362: 1.36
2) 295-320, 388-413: 1.67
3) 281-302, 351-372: 1.55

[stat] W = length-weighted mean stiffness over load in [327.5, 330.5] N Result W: 75.4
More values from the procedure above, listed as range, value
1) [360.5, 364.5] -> 101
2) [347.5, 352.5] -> 94.2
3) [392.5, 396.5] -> 100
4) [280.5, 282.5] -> 66.7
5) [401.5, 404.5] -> 119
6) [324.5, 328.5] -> 74.1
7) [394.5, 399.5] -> 101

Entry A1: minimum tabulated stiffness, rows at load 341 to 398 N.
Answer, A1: 81.45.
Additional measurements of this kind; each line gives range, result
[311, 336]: 64.47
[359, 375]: 84.13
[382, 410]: 87.43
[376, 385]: 88.23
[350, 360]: 92.07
